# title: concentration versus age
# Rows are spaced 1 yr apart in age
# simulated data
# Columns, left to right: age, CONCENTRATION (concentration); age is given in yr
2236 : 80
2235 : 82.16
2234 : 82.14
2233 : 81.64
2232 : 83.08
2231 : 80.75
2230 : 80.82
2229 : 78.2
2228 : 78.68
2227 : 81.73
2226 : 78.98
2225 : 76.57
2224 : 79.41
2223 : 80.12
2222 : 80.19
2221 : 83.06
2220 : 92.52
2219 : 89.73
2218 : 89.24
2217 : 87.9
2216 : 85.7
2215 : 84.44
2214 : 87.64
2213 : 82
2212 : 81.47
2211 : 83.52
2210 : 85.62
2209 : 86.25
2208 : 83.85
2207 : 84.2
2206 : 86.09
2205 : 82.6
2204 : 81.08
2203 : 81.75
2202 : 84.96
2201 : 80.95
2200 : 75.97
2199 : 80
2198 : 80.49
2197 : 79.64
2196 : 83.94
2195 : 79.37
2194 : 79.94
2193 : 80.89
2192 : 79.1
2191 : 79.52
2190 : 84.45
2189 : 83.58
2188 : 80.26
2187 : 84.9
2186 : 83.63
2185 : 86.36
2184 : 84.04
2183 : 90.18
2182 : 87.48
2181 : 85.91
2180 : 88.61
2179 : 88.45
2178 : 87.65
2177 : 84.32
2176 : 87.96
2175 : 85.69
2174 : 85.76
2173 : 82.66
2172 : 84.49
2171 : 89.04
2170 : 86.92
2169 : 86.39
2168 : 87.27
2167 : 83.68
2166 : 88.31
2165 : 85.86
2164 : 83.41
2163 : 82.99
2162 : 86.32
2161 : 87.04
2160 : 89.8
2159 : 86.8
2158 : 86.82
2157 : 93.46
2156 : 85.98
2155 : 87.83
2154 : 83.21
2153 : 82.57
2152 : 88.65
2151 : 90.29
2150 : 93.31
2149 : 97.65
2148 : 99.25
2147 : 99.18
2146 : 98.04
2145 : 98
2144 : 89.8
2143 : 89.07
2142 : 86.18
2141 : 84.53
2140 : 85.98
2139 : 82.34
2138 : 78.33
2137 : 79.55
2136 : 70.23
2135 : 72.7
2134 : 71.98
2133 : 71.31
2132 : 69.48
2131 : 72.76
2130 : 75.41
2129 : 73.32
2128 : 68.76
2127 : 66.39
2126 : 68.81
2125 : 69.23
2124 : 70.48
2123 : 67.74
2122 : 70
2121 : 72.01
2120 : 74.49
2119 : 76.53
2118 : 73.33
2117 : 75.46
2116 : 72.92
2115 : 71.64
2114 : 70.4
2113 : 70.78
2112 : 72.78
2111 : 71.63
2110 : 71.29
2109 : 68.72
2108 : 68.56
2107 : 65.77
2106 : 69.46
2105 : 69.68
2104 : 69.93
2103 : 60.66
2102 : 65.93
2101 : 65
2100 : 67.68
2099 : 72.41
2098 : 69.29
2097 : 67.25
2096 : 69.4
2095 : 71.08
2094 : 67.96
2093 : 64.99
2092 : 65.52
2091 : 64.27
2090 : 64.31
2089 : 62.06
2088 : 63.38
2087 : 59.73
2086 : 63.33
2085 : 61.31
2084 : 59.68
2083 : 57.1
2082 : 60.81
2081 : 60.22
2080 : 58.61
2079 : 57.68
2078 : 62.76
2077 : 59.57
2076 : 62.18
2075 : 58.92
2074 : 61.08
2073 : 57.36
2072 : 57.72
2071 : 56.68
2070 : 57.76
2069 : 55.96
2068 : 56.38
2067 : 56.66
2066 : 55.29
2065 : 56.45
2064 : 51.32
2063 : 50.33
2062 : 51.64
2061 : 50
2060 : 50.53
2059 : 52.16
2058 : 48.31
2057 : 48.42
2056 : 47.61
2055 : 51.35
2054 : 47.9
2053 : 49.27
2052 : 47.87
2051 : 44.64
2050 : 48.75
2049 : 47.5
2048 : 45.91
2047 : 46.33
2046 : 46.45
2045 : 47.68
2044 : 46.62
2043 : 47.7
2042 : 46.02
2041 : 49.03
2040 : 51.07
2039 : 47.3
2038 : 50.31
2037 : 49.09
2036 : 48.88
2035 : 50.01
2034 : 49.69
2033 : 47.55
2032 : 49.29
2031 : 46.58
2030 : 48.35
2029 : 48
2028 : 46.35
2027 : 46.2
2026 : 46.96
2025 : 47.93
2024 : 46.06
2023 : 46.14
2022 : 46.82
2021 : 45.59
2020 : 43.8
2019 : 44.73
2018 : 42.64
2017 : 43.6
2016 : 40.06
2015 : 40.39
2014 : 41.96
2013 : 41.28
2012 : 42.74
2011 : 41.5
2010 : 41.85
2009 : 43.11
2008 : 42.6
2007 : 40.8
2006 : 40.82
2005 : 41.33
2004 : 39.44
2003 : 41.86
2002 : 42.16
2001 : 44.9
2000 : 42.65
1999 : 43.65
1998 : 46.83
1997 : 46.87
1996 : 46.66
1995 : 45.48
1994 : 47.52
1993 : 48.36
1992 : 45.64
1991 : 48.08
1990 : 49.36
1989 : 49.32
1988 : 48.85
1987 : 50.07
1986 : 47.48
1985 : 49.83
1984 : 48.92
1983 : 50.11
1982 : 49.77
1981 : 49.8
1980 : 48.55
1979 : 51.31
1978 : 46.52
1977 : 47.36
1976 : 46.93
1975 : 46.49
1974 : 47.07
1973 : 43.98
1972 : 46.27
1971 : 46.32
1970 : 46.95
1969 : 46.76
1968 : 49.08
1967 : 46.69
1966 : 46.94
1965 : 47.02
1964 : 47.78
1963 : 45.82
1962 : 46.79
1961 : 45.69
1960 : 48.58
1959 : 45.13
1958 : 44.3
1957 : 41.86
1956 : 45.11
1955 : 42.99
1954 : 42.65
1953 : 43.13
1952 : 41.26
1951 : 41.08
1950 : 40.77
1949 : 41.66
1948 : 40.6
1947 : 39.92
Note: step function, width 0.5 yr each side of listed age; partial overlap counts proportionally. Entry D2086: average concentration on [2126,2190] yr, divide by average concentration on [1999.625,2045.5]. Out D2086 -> 1.9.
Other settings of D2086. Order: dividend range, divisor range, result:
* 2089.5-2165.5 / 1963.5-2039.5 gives 1.67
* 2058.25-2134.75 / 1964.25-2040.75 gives 1.40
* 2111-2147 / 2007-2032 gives 1.72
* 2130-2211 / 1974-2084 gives 1.73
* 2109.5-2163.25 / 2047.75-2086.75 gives 1.47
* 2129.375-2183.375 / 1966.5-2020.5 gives 1.88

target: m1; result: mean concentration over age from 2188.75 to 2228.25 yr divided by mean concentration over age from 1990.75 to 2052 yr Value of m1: 1.82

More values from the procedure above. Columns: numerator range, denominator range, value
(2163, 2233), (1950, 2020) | 1.85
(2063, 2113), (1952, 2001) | 1.35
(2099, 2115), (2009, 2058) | 1.48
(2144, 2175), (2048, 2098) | 1.55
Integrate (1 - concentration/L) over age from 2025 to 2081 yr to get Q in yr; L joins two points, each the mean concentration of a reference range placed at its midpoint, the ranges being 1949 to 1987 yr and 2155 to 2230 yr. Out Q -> 8.7 yr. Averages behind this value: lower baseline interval 46.3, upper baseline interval 84.2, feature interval 51.3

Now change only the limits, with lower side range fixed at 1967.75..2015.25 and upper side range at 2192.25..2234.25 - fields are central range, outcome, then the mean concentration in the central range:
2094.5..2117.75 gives -1.7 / 69.5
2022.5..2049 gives 2.7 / 47.7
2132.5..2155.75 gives -4.9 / 86.1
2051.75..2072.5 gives 1.8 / 52.4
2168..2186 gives -2.4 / 86.5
